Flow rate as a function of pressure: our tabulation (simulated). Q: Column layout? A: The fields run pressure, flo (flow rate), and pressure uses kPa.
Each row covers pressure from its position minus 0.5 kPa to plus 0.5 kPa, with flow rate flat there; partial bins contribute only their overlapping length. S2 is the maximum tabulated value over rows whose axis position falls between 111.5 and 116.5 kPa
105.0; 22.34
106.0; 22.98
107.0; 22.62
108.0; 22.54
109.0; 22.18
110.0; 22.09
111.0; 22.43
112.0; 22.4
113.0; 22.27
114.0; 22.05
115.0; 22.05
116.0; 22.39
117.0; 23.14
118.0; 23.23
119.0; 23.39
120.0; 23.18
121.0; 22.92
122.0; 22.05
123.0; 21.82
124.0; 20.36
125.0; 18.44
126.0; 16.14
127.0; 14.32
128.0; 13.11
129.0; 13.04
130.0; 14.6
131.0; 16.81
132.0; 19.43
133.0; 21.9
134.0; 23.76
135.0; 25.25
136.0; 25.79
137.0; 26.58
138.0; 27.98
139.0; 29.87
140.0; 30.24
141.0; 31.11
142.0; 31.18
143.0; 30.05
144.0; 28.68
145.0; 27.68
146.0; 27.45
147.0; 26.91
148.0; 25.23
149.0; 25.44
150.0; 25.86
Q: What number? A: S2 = 22.4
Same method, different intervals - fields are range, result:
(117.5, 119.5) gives 23.39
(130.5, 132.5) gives 19.43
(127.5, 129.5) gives 13.11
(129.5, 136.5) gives 25.79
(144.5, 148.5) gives 27.68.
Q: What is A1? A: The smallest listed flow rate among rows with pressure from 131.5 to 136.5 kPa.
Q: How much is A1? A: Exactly 19.43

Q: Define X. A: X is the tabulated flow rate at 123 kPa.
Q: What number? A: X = 21.82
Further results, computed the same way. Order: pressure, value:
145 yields 27.68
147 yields 26.91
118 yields 23.23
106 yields 22.98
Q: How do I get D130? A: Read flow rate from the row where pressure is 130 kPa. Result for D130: 14.6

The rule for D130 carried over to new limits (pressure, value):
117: 23.14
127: 14.32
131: 16.81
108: 22.54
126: 16.14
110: 22.09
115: 22.05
